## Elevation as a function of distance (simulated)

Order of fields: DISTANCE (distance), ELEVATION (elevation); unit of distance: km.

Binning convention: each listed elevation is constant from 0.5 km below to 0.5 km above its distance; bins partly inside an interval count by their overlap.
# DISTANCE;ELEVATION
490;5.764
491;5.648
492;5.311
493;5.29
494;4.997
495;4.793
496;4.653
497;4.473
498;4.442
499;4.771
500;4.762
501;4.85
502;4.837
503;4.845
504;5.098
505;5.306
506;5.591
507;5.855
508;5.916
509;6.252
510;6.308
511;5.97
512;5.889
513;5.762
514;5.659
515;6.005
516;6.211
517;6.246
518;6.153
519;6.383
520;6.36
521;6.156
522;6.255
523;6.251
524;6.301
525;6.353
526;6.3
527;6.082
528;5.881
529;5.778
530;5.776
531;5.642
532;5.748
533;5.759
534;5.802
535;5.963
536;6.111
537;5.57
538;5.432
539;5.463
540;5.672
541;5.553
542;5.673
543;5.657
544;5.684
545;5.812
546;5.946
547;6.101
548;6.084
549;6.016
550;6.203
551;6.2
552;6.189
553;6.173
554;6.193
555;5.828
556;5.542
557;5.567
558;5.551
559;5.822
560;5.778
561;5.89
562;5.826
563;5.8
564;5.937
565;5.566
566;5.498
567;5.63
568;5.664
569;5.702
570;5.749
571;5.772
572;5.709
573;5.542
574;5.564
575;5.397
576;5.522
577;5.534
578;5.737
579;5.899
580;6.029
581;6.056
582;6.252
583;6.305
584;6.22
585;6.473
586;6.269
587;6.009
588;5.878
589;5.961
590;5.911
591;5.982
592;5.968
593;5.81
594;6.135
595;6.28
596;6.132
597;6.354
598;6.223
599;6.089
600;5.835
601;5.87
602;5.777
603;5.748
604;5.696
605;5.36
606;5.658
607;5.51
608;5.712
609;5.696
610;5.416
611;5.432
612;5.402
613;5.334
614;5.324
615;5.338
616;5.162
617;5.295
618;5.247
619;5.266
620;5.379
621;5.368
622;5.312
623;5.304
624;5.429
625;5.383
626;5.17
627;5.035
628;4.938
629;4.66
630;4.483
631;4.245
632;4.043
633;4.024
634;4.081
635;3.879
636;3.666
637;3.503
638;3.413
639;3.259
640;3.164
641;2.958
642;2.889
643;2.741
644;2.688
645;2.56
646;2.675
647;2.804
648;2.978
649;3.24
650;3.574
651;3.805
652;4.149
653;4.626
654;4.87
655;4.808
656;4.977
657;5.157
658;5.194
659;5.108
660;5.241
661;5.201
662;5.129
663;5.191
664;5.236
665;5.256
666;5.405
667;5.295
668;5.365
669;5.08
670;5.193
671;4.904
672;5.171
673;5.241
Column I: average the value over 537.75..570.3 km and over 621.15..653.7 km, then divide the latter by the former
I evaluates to 0.7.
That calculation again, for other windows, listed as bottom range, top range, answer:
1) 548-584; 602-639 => 0.86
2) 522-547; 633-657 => 0.61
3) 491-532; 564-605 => 1.04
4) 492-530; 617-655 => 0.73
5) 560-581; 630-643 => 0.63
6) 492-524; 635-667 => 0.73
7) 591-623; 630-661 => 0.68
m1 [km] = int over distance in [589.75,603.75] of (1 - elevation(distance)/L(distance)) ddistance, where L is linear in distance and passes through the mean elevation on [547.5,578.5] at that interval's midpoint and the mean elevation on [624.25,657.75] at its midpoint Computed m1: -2.9 km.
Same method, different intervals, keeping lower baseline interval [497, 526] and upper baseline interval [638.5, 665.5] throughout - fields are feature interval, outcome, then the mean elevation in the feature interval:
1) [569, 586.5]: -3.3 km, 5.88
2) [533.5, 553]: -1.9 km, 5.86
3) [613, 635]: -2.8 km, 4.96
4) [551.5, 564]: -1.6 km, 5.85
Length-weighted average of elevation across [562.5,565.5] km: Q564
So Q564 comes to 5.77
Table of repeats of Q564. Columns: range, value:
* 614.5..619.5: 5.26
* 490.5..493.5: 5.42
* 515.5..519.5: 6.25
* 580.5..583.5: 6.2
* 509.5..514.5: 5.92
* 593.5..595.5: 6.21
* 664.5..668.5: 5.33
